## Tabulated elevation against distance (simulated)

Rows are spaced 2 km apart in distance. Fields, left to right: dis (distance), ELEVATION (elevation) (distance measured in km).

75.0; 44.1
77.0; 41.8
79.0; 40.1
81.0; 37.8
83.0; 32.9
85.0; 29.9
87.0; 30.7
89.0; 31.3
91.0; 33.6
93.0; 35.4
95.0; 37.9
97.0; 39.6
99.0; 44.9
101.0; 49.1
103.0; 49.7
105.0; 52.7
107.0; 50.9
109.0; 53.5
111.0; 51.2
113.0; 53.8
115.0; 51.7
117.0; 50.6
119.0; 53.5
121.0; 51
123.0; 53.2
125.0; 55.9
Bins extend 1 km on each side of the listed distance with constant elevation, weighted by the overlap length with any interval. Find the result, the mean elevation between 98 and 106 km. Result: 49.1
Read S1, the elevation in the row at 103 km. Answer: 49.7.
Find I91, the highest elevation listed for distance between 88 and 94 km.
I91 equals 35.4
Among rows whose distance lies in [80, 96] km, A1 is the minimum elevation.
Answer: 29.9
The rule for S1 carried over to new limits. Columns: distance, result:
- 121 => 51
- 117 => 50.6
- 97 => 39.6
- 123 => 53.2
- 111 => 51.2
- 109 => 53.5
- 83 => 32.9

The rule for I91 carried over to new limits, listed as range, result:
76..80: 41.8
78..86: 40.1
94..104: 49.7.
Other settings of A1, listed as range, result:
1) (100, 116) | 49.1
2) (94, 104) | 37.9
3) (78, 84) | 32.9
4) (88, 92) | 31.3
